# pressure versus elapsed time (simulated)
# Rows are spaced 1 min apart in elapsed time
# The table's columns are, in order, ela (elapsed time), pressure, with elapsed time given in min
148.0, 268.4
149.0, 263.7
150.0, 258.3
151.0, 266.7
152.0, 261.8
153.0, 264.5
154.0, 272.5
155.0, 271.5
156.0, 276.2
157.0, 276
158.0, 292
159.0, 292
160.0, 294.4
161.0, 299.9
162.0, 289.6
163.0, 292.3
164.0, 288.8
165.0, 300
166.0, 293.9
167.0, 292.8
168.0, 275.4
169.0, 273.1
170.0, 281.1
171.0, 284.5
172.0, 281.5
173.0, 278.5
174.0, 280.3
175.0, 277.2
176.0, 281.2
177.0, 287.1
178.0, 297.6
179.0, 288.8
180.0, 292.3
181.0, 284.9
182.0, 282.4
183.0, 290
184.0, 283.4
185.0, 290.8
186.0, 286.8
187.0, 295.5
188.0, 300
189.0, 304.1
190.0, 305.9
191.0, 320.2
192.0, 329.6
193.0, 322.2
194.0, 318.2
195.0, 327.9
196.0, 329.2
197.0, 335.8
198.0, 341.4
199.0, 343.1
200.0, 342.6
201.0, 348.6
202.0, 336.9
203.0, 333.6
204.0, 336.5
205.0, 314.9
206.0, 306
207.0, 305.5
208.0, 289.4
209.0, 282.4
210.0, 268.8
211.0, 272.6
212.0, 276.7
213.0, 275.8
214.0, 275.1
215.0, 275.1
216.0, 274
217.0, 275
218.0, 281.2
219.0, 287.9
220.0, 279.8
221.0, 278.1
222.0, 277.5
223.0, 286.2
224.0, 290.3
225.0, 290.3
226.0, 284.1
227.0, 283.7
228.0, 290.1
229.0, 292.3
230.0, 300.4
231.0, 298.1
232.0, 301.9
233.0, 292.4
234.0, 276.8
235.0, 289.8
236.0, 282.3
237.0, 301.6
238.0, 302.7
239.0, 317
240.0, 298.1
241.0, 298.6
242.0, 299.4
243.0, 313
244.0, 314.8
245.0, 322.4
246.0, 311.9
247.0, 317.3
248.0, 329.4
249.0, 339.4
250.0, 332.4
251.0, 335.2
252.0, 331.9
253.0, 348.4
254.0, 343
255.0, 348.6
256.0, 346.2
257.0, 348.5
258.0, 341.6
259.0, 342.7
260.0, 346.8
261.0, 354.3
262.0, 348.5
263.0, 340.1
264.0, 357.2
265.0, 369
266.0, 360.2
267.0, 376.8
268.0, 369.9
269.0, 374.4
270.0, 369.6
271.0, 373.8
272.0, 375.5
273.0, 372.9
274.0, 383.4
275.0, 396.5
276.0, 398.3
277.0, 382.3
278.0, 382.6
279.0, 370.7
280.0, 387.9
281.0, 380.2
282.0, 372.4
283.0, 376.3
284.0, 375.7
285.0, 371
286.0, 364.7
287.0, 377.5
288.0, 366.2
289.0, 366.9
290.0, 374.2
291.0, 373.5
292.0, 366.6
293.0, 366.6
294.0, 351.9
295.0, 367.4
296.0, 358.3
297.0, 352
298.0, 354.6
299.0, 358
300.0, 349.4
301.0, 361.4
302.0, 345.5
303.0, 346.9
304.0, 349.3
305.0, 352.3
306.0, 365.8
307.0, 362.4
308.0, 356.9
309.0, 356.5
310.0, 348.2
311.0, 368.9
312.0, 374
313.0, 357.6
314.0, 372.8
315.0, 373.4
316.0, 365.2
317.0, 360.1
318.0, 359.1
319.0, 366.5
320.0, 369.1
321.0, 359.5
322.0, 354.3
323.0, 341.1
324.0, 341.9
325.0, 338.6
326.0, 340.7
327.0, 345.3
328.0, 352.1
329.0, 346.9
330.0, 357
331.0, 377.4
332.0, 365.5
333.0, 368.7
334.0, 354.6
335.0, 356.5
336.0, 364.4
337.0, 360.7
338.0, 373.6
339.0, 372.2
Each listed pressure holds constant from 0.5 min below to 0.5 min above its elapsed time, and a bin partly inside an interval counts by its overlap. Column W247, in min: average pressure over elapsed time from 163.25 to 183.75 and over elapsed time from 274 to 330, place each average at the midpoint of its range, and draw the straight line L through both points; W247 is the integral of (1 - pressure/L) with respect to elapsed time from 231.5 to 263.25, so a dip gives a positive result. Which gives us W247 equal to 0.8 min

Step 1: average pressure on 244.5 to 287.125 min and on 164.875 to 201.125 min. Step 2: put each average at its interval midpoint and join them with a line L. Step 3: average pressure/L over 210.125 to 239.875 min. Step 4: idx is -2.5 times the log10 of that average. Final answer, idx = 0.16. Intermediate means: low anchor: 301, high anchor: 359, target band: 286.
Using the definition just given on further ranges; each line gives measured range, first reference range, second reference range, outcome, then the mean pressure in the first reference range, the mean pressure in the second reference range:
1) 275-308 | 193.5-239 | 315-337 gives -0.09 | 299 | 357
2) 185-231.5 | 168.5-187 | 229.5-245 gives -0.03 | 285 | 300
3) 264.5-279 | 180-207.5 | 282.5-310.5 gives -0.08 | 315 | 361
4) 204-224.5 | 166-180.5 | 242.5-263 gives 0.09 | 284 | 336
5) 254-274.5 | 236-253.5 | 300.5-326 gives -0.10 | 317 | 358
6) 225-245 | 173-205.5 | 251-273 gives 0.14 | 309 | 356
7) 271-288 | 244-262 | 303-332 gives -0.10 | 337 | 358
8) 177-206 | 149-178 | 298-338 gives -0.06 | 282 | 358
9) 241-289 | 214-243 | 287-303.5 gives -0.09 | 290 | 360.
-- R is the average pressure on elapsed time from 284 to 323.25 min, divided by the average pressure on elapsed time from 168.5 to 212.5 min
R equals 1.20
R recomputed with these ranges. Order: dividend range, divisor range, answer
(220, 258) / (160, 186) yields 1.08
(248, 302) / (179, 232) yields 1.21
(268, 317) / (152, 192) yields 1.28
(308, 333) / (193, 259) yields 1.16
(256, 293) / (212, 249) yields 1.26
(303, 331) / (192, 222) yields 1.17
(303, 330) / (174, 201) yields 1.16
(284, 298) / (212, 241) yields 1.27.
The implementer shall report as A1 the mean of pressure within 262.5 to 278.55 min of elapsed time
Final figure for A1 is 374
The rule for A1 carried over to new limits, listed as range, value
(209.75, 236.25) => 284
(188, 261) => 309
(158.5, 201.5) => 300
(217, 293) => 336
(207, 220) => 279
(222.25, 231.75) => 291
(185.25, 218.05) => 307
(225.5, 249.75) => 303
